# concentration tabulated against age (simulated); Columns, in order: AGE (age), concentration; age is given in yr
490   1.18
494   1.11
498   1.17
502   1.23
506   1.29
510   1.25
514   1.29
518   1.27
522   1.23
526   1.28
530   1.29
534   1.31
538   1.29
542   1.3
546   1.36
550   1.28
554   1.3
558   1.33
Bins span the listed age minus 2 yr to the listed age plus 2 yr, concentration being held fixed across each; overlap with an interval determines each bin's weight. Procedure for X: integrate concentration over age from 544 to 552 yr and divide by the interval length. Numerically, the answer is 1.32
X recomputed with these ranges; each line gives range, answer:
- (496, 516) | 1.25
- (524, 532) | 1.29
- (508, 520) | 1.27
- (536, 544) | 1.29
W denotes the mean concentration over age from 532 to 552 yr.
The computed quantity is 1.31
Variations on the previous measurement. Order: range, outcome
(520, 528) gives 1.25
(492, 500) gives 1.14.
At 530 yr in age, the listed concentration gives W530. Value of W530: 1.29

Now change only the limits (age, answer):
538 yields 1.29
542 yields 1.3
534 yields 1.31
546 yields 1.36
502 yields 1.23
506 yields 1.29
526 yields 1.28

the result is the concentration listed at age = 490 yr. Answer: 1.18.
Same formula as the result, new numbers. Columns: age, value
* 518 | 1.27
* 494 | 1.11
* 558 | 1.33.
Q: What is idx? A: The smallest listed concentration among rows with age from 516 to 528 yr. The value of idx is 1.23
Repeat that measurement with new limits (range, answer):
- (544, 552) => 1.28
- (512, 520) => 1.27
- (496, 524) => 1.17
